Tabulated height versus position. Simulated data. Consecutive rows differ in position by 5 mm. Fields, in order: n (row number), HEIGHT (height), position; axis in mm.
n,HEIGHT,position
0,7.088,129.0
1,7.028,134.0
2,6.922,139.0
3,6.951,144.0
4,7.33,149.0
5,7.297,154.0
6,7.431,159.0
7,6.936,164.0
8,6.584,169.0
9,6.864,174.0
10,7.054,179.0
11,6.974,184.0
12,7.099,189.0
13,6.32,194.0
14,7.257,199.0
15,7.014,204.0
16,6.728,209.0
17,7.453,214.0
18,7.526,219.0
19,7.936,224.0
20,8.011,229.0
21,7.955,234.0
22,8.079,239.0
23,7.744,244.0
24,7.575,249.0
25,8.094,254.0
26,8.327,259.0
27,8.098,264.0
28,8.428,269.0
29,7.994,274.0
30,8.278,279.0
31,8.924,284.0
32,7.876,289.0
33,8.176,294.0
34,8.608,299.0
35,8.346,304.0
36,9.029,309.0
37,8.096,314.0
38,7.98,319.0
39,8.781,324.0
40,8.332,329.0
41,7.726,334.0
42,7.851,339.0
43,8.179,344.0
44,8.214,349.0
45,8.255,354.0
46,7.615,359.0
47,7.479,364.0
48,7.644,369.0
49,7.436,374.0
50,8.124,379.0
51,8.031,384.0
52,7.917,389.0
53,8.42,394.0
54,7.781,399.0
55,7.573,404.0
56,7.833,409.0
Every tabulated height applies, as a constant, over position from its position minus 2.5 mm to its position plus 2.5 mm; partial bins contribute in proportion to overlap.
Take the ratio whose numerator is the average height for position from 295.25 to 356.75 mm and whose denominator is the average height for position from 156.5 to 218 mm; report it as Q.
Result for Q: 1.2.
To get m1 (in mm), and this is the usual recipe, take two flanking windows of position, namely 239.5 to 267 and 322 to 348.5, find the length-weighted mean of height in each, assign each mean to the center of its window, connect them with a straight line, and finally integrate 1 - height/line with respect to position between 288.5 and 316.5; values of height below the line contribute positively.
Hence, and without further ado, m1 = -1.0 mm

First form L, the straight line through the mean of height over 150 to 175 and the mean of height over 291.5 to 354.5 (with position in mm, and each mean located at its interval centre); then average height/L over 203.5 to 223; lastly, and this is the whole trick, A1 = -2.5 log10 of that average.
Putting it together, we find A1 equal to 0.03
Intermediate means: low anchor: 7.05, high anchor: 8.28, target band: 7.26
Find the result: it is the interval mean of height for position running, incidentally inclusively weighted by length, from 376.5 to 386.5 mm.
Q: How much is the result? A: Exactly 8.08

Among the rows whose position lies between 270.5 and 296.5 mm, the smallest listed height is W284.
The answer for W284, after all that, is 7.876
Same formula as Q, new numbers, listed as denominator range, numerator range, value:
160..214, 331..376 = 1.13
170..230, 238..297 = 1.14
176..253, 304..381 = 1.09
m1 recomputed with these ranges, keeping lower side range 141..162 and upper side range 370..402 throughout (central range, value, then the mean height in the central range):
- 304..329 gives -2.33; 8.45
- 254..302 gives -4.28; 8.29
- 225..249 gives -1.34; 7.91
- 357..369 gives 0.46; 7.56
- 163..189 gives 1.46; 6.9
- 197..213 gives 0.78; 7.03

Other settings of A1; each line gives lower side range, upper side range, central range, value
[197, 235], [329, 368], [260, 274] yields -0.079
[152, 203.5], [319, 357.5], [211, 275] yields -0.066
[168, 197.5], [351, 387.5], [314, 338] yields -0.081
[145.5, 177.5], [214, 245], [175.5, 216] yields 0.072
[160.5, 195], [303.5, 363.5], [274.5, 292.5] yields -0.075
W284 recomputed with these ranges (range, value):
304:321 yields 7.98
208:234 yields 6.728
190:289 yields 6.32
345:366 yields 7.479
